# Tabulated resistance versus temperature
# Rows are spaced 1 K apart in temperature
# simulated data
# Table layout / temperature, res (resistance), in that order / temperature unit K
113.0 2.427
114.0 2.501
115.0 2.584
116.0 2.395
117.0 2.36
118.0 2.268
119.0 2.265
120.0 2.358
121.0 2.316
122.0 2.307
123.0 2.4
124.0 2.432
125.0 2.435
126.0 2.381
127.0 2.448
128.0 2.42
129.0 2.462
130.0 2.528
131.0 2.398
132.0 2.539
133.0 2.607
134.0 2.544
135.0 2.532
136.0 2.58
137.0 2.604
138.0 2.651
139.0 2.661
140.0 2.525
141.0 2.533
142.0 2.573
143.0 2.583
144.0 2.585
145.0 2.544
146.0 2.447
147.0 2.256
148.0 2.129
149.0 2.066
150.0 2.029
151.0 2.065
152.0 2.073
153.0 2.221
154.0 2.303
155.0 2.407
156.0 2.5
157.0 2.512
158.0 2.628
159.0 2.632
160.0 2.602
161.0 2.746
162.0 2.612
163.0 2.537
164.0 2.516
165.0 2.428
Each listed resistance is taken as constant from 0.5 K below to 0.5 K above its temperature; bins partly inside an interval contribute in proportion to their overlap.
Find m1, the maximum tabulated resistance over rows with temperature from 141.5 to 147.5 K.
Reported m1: 2.585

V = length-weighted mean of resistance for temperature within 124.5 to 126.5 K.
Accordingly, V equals 2.41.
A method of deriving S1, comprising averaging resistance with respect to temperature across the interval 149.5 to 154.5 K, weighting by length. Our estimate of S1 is 2.14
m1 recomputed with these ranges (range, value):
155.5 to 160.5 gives 2.632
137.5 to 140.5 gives 2.661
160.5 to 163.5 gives 2.746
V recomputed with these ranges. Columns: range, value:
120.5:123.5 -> 2.34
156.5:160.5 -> 2.59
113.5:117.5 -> 2.46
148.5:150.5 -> 2.05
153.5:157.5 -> 2.43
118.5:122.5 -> 2.31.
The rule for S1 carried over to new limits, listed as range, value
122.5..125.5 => 2.42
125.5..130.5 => 2.45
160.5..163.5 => 2.63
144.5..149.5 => 2.29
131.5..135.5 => 2.56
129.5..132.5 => 2.49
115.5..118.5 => 2.34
